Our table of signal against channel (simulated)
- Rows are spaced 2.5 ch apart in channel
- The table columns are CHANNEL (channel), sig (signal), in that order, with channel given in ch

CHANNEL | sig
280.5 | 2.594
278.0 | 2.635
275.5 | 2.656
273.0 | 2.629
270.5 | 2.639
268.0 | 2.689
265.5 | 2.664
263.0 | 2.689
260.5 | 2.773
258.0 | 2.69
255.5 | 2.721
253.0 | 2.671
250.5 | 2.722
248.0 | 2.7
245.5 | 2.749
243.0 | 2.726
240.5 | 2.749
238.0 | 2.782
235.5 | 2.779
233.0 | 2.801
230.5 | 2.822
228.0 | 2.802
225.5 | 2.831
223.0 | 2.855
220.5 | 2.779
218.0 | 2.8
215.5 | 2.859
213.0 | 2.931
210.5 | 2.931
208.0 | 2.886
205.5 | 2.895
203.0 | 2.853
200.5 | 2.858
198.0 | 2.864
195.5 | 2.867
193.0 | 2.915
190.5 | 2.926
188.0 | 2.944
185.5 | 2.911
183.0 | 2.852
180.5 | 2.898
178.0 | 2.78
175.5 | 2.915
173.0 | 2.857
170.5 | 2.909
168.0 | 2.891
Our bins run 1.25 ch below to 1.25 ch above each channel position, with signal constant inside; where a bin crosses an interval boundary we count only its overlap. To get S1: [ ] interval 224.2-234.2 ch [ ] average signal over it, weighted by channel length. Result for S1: 2.81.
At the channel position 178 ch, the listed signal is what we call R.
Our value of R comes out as 2.78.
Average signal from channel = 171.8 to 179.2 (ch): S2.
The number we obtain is 2.85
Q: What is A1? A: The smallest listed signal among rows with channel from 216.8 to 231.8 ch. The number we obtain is 2.779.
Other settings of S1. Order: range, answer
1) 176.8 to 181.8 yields 2.84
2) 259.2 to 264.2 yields 2.73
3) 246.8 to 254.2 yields 2.7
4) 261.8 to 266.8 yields 2.68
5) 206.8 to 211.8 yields 2.91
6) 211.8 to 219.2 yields 2.86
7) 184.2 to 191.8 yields 2.93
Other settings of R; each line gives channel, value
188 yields 2.944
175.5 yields 2.915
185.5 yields 2.911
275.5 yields 2.656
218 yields 2.8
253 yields 2.671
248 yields 2.7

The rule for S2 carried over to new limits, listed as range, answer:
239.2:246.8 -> 2.74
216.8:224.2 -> 2.81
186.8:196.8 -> 2.91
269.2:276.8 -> 2.64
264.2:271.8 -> 2.66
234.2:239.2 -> 2.78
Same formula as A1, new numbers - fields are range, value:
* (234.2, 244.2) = 2.726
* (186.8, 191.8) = 2.926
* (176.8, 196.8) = 2.78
